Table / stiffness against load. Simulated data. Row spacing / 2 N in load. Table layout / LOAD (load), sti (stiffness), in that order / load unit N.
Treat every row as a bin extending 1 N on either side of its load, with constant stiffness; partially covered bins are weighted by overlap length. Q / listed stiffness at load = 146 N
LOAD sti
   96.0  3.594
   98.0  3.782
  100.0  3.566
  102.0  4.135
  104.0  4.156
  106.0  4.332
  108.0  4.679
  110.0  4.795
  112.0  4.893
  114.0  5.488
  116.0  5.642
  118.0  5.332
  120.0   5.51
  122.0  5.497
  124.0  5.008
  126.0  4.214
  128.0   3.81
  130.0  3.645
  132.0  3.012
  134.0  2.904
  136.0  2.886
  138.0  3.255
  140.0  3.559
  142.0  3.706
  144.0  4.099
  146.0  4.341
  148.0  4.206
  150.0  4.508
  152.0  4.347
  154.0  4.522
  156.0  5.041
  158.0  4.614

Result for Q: 4.341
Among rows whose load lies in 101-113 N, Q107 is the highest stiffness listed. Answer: 4.893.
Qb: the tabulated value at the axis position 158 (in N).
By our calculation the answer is 4.614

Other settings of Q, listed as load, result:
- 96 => 3.594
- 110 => 4.795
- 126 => 4.214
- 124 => 5.008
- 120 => 5.51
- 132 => 3.012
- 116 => 5.642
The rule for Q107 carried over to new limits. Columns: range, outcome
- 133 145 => 4.099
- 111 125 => 5.642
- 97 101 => 3.782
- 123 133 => 5.008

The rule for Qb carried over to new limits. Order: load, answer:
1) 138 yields 3.255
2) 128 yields 3.81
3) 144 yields 4.099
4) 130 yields 3.645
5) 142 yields 3.706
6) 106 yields 4.332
